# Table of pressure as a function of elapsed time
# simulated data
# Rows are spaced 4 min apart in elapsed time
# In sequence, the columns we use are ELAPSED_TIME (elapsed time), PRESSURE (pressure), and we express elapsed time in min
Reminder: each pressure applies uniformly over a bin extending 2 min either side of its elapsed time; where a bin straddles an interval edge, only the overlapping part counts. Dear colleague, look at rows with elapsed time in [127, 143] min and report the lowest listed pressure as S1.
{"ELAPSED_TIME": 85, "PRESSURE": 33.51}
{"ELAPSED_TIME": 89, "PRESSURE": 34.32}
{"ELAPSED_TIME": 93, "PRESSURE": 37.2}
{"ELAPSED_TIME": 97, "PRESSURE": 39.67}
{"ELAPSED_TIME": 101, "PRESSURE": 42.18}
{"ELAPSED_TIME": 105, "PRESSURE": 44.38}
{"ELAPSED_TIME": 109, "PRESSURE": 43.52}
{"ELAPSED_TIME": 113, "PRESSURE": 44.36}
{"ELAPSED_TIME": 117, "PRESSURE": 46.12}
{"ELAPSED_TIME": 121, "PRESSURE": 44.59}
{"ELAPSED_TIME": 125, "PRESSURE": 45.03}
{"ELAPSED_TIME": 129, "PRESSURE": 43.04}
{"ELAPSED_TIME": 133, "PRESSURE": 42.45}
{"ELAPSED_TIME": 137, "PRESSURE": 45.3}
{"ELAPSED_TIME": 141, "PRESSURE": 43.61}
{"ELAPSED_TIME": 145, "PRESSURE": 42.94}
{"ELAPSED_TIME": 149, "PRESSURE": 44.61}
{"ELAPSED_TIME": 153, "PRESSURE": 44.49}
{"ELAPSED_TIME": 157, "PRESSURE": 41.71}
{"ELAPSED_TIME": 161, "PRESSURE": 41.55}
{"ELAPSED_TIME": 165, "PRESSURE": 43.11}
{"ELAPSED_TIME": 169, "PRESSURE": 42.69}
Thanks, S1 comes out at 42.45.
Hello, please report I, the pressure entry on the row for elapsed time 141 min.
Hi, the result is 43.61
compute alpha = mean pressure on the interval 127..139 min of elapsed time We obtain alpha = 43.6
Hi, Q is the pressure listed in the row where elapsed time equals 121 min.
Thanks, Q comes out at 44.59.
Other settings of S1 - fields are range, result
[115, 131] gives 43.04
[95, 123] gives 39.67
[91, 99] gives 37.2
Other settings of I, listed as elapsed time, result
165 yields 43.11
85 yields 33.51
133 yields 42.45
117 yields 46.12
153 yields 44.49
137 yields 45.3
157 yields 41.71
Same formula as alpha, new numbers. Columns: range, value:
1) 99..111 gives 43.4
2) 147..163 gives 43.1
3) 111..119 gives 45.2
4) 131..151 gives 43.8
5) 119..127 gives 44.8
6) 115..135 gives 44.2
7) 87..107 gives 39.5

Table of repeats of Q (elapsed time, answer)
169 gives 42.69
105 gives 44.38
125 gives 45.03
